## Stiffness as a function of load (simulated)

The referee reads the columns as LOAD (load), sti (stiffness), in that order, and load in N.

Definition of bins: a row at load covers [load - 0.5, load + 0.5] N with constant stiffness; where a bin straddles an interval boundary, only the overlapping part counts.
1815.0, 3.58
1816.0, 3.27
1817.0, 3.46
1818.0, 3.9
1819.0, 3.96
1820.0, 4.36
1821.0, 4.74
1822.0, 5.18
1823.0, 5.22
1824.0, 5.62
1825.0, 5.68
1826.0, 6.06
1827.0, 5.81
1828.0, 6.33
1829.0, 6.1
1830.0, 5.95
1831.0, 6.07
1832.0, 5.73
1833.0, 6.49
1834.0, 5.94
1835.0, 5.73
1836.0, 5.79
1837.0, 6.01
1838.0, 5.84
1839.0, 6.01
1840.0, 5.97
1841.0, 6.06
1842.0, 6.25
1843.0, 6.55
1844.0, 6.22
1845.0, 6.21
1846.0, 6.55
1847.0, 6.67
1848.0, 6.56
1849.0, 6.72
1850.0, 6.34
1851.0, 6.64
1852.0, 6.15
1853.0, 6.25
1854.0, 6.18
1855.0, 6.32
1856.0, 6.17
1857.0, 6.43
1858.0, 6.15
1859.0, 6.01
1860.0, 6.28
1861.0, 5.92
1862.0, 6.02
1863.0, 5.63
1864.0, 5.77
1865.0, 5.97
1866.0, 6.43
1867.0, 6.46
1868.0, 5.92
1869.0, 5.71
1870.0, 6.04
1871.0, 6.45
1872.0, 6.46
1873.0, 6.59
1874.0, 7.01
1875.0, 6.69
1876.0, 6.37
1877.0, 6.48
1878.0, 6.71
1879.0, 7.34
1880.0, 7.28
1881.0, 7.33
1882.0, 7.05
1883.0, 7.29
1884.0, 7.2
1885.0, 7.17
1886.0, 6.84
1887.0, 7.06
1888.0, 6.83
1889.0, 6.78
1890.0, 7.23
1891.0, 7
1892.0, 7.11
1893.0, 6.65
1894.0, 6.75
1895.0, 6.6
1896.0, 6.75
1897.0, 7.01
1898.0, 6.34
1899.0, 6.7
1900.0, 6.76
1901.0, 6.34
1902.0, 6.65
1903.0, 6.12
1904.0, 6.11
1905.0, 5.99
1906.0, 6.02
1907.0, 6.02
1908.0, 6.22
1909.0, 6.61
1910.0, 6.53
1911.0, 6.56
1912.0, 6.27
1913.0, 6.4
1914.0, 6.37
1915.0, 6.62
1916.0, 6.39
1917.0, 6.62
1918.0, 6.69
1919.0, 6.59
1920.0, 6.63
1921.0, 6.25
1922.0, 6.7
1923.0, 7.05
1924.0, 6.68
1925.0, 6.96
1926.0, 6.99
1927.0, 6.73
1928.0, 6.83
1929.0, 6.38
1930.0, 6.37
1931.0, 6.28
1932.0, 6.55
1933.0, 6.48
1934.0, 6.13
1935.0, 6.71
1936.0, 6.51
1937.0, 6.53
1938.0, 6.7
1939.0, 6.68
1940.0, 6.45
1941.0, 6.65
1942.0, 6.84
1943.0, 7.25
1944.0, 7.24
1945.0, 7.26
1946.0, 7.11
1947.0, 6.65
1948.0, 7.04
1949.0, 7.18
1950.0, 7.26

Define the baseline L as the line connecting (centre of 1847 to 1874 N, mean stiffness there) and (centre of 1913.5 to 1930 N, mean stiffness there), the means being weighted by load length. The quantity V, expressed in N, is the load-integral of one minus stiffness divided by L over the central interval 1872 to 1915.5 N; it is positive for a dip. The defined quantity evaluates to -1.57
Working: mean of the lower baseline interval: 6.24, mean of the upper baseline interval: 6.65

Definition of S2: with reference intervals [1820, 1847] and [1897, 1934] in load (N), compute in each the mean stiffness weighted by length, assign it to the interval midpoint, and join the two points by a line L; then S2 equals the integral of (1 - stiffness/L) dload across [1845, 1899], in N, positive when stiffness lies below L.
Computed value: -3.2 N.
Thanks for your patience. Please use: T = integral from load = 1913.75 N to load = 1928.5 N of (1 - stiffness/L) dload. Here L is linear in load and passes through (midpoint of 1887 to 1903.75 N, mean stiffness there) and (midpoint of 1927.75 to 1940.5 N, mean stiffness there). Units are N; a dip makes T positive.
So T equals -0.2 N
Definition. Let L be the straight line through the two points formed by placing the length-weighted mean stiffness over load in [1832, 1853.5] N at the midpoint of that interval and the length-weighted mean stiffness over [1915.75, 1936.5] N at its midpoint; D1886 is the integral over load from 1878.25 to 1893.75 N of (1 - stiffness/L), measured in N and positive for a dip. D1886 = -1.6 N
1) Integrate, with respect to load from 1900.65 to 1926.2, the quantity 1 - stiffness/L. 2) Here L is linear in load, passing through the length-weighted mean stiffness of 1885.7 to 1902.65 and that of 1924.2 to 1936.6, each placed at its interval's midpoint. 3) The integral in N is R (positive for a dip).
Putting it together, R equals 0.77 N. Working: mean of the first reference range 6.78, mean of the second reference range 6.58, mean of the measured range 6.47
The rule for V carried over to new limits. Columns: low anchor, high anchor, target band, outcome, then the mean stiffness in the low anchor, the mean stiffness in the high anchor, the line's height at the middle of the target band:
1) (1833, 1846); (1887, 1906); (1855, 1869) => 0.49 N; 6.08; 6.65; 6.31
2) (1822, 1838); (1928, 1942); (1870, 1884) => -1.52 N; 5.88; 6.52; 6.16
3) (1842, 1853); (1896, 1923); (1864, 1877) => 0.25 N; 6.44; 6.46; 6.45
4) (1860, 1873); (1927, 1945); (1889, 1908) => -0.65 N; 6.09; 6.64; 6.35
